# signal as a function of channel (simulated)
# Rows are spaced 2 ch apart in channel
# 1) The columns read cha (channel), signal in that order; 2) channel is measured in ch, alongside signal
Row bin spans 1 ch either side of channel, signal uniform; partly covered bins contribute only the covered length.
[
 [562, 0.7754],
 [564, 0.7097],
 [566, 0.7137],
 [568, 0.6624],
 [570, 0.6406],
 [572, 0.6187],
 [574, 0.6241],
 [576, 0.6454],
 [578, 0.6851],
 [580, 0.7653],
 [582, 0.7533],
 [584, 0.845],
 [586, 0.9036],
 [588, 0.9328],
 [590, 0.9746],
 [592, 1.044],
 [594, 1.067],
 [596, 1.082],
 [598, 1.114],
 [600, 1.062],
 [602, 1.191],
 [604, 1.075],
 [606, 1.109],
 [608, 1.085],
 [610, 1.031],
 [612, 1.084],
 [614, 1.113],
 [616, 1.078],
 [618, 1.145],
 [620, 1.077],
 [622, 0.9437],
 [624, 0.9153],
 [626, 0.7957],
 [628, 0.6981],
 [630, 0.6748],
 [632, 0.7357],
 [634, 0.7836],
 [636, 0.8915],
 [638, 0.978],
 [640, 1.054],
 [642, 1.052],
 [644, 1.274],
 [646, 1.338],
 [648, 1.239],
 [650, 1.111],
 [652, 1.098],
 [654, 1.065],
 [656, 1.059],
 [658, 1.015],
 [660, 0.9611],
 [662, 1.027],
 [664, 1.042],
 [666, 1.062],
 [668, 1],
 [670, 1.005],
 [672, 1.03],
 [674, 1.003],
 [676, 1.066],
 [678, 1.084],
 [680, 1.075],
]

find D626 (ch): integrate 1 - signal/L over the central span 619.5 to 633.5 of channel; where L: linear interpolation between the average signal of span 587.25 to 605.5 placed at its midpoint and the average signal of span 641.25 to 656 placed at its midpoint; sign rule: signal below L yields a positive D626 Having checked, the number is 3.70 ch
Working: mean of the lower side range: 1.06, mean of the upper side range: 1.16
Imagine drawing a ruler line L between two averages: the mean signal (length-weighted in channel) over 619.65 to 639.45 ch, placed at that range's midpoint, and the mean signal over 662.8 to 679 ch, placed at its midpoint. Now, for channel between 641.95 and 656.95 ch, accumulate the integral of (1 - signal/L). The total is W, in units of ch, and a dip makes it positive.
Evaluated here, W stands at -3.6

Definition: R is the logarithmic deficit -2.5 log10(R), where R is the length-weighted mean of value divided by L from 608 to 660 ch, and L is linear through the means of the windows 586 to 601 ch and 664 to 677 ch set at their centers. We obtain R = 0.020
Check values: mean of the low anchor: 1.03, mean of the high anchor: 1.03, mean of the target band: 1.01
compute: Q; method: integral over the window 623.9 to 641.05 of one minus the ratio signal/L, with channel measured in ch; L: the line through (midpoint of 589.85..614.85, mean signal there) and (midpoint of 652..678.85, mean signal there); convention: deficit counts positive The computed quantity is 3.7 ch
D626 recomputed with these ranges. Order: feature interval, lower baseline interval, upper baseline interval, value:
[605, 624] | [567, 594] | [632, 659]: -2.8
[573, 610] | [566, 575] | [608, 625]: -4.8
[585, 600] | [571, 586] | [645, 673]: -4.6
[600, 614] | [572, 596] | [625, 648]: -3.3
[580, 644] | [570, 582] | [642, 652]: -3.9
